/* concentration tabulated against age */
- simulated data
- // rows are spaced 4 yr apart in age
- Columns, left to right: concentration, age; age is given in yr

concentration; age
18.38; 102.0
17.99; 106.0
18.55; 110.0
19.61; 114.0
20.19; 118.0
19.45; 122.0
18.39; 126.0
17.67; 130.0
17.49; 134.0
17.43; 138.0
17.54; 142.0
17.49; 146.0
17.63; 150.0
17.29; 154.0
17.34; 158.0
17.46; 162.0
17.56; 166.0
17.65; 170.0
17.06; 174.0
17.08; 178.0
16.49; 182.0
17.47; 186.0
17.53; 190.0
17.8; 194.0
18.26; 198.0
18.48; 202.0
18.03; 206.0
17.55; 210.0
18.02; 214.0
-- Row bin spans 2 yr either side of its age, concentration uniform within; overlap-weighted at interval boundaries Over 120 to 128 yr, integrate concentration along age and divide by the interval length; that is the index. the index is 18.9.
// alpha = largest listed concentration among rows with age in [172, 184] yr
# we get 17.08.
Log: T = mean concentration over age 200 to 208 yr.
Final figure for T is 18.3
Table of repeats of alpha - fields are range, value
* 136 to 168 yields 17.63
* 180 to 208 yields 18.48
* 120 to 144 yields 19.45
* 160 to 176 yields 17.65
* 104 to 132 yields 20.19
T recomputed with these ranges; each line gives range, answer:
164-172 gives 17.6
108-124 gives 19.4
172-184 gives 16.9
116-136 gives 18.6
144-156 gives 17.5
